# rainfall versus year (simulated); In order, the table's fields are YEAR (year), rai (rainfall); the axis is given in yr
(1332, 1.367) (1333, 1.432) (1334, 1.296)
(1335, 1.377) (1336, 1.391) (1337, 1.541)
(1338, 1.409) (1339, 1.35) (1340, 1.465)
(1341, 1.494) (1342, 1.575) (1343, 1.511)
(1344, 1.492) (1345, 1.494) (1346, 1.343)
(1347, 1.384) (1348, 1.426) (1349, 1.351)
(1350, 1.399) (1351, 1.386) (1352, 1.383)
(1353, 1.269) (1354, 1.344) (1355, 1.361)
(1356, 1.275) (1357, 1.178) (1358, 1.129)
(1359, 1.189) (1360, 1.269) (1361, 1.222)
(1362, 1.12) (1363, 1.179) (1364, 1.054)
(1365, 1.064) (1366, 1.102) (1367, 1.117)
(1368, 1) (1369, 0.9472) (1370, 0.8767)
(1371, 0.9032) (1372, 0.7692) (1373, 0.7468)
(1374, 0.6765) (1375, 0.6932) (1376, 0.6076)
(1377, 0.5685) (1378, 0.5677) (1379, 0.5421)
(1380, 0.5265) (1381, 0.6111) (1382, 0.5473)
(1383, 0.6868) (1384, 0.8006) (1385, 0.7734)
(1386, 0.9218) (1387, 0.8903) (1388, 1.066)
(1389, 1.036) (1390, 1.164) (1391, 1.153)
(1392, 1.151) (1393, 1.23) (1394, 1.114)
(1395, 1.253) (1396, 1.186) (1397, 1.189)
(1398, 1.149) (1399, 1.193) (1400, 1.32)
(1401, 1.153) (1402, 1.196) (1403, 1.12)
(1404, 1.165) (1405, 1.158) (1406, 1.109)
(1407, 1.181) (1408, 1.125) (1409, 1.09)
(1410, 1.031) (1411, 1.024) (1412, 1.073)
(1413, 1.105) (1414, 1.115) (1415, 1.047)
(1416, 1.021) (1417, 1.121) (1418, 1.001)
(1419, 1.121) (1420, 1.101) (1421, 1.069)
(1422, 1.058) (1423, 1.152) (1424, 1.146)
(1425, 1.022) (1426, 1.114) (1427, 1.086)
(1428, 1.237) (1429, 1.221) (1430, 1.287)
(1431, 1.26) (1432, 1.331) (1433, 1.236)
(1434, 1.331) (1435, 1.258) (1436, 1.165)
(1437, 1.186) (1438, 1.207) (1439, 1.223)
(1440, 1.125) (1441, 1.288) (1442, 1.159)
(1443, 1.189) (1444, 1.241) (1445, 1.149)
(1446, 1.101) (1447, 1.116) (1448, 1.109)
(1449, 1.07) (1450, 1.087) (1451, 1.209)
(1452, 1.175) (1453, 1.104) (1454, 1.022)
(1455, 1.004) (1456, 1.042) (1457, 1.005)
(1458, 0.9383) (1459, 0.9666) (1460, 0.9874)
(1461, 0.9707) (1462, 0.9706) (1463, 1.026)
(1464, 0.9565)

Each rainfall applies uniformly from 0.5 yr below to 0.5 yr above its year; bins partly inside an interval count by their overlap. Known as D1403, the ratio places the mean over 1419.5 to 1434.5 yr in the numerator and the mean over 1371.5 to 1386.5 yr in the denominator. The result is 1.76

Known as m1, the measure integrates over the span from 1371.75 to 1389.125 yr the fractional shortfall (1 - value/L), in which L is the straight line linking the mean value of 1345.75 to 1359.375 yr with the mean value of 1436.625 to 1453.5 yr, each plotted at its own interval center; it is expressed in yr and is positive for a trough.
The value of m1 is 7.6 yr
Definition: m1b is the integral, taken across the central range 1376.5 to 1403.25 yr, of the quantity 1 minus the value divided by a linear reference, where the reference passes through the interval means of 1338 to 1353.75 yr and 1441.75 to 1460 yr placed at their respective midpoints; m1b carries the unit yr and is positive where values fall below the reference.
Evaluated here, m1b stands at 6.49 yr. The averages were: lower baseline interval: 1.42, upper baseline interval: 1.09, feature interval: 0.966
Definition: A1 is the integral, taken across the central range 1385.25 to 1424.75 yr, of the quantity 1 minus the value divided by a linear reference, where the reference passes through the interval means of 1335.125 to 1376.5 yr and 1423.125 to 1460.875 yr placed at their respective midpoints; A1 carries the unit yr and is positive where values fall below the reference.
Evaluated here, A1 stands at 2.0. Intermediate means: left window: 1.21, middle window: 1.11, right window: 1.14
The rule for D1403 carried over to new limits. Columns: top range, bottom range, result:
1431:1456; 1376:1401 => 1.24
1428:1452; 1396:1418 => 1.06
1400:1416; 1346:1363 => 0.86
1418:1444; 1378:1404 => 1.19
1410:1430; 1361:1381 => 1.30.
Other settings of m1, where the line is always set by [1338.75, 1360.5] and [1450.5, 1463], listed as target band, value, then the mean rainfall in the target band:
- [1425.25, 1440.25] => -1.5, 1.22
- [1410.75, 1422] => 0.8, 1.07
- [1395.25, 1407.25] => 0.3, 1.18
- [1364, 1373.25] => 2.5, 0.959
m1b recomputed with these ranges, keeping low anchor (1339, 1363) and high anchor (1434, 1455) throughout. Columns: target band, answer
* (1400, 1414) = 1.2 yr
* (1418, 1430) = 0.8 yr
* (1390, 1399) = 0.6 yr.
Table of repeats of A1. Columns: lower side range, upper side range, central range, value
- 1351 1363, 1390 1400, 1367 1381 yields 5.59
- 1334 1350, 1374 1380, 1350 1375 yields -4.24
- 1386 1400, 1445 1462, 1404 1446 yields -2.19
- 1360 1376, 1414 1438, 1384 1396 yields -0.29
